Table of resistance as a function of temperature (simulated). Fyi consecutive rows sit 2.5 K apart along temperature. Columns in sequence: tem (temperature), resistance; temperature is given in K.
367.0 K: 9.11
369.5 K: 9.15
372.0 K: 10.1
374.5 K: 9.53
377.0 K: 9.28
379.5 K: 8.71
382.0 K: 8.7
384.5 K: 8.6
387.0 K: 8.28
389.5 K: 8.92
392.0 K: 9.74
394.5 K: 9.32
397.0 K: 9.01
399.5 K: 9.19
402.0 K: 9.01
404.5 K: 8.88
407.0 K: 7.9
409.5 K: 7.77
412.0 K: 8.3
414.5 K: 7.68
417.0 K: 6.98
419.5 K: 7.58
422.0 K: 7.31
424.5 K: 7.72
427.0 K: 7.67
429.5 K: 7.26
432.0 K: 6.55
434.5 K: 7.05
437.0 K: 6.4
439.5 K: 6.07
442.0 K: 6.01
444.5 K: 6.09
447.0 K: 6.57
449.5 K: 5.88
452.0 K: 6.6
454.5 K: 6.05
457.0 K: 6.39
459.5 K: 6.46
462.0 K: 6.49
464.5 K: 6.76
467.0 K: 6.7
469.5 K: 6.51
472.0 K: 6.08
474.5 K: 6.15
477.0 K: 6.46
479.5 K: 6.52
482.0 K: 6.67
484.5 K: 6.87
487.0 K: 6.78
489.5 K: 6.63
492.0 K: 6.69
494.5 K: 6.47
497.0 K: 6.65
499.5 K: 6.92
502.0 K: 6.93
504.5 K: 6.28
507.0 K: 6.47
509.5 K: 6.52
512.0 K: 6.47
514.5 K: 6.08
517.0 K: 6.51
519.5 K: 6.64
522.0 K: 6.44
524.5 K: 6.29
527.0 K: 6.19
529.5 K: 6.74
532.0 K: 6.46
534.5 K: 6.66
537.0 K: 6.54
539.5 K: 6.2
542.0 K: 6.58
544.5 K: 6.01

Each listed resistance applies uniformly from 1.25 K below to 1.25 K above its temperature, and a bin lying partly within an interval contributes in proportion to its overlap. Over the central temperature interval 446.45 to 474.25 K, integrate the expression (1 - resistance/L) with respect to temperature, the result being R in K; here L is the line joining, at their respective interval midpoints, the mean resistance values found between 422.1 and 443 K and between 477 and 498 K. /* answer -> 1.5 K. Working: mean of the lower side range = 6.88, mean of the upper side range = 6.65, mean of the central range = 6.39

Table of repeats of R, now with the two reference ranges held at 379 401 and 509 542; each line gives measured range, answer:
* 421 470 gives 8.04 K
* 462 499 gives 3.55 K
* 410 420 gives 0.99 K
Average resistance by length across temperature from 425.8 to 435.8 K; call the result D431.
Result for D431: 7.13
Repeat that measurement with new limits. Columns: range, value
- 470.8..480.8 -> 6.31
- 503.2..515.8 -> 6.37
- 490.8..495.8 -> 6.58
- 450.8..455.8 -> 6.32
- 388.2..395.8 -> 9.32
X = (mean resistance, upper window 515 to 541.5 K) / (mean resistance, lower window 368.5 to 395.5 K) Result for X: 0.71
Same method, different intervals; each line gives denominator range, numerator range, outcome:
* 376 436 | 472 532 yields 0.79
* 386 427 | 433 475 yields 0.77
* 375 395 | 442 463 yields 0.70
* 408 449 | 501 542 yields 0.92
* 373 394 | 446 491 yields 0.72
